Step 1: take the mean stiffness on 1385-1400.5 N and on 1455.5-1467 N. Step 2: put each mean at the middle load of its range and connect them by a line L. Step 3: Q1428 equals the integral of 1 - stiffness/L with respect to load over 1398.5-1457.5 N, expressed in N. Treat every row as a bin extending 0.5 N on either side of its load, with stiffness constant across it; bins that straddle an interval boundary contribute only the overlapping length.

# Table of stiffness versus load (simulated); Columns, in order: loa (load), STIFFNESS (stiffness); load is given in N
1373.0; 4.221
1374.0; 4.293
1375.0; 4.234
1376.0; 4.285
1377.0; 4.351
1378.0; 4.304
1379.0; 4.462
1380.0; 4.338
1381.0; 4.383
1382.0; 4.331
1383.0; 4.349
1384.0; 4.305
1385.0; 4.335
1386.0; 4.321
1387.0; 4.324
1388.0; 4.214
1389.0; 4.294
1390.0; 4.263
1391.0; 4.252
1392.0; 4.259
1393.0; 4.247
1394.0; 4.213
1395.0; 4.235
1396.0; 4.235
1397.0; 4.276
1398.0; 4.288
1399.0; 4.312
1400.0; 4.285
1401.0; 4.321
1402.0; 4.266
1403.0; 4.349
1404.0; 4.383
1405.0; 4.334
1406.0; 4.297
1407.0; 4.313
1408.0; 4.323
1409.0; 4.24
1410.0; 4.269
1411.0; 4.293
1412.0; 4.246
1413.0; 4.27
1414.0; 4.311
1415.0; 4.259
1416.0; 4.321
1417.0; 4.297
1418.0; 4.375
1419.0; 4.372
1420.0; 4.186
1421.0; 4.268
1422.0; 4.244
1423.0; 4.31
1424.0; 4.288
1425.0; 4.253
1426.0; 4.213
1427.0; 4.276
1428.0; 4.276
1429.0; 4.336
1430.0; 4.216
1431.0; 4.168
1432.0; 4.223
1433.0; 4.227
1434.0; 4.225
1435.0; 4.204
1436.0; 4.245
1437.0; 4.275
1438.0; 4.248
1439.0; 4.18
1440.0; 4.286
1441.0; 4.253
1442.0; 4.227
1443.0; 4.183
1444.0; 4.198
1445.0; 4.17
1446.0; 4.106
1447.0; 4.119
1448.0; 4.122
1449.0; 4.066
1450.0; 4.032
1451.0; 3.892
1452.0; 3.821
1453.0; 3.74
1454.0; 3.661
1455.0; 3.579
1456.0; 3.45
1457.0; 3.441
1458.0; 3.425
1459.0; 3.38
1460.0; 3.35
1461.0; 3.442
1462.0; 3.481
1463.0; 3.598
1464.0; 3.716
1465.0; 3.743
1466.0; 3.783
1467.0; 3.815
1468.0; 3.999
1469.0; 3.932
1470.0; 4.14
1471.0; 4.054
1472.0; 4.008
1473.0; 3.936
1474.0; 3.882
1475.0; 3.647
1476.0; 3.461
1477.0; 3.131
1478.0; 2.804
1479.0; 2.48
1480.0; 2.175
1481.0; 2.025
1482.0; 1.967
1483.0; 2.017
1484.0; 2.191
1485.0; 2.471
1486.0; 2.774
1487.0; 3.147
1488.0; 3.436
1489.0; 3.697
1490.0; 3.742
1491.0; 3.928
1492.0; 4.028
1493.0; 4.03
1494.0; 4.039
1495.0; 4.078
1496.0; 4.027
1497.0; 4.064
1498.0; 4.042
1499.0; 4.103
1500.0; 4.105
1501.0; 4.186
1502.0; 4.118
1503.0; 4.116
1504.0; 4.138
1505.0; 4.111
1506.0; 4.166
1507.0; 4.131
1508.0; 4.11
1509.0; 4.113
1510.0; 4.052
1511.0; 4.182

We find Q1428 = -4.4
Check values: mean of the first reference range 4.27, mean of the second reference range 3.54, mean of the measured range 4.18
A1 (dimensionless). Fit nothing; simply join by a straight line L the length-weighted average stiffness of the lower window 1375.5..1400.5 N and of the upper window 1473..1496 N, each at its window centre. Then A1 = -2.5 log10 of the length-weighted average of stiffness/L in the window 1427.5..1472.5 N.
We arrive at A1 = -0.11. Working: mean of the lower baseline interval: 4.3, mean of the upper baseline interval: 3.18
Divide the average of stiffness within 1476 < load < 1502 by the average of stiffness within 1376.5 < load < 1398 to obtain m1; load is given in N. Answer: 0.77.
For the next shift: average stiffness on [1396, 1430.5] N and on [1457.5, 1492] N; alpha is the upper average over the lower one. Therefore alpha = 0.78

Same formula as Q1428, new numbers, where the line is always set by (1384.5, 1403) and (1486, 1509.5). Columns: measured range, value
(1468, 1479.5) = 1.2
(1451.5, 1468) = 1.9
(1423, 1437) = -0.3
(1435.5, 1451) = -0.2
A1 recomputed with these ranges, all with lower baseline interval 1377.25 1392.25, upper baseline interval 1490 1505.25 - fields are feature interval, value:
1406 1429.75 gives -0.01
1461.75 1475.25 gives 0.08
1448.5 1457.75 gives 0.12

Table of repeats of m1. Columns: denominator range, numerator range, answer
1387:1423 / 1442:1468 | 0.88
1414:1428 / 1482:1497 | 0.79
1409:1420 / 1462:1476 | 0.89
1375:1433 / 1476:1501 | 0.77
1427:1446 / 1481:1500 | 0.81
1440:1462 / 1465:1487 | 0.83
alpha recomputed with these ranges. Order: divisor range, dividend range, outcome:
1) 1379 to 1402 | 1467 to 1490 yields 0.74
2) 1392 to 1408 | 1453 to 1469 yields 0.84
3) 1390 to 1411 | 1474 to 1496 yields 0.73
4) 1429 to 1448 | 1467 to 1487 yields 0.74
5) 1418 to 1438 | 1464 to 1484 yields 0.77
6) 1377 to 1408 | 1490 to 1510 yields 0.95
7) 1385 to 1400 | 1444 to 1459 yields 0.90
